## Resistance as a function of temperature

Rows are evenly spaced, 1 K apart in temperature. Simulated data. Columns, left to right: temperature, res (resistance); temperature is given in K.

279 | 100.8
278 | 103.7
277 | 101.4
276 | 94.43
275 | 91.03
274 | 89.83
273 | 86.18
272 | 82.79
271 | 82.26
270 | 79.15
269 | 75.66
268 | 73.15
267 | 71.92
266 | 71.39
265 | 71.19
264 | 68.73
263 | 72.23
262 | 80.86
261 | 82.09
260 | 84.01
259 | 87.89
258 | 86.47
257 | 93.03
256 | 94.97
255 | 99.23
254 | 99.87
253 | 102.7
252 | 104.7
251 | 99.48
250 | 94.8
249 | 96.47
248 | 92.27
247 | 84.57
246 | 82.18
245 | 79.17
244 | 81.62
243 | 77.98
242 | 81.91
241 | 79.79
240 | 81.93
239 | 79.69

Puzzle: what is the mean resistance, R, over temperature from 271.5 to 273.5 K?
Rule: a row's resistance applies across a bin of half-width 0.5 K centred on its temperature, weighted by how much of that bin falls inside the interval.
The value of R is 84.5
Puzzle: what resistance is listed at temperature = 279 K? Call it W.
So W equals 100.8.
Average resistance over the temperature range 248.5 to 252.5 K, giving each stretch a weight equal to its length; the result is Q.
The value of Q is 98.9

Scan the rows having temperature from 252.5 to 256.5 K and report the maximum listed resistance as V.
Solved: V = 102.7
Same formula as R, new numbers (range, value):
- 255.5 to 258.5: 91.5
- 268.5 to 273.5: 81.2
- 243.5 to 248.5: 84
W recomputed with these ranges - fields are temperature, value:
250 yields 94.8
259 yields 87.89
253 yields 102.7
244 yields 81.62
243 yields 77.98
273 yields 86.18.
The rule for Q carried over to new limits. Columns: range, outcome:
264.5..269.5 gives 72.7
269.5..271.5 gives 80.7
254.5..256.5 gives 97.1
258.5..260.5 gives 86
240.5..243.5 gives 79.9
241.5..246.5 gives 80.6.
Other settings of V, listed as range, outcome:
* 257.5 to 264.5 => 87.89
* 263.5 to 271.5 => 82.26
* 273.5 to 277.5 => 101.4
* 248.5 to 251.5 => 99.48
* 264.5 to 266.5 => 71.39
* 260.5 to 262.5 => 82.09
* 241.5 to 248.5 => 92.27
